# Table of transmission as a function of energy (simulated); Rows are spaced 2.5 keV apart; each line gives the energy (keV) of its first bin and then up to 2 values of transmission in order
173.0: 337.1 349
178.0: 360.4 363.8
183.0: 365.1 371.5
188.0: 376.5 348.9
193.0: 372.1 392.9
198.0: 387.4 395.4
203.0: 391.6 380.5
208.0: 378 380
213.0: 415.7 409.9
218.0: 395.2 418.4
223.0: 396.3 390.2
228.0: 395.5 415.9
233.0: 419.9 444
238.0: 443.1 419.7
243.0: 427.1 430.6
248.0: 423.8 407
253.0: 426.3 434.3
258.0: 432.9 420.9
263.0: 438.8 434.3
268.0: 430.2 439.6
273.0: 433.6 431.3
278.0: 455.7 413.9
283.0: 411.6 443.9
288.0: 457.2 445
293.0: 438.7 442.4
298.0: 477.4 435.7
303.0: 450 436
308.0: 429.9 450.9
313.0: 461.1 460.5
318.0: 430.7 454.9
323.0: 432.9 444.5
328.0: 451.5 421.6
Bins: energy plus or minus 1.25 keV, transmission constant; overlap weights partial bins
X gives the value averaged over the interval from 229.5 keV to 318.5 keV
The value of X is 436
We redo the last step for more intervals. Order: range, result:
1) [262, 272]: 436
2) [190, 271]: 410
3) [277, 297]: 439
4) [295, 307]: 448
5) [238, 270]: 428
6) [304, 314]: 444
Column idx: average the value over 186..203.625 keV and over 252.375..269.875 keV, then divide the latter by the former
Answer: 1.1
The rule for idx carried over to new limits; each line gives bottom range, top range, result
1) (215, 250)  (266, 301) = 1.06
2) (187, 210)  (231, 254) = 1.12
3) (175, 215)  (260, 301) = 1.16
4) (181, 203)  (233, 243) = 1.15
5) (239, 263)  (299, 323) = 1.05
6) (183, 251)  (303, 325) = 1.11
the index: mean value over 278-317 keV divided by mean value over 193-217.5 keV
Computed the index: 1.13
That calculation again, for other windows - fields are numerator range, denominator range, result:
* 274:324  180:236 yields 1.13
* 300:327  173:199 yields 1.21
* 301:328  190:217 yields 1.15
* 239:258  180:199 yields 1.14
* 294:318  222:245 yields 1.07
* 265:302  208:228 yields 1.10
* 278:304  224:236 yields 1.08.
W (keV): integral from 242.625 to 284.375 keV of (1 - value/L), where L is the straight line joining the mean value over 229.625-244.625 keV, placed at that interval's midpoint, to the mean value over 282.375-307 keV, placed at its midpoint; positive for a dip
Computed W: 0.7 keV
